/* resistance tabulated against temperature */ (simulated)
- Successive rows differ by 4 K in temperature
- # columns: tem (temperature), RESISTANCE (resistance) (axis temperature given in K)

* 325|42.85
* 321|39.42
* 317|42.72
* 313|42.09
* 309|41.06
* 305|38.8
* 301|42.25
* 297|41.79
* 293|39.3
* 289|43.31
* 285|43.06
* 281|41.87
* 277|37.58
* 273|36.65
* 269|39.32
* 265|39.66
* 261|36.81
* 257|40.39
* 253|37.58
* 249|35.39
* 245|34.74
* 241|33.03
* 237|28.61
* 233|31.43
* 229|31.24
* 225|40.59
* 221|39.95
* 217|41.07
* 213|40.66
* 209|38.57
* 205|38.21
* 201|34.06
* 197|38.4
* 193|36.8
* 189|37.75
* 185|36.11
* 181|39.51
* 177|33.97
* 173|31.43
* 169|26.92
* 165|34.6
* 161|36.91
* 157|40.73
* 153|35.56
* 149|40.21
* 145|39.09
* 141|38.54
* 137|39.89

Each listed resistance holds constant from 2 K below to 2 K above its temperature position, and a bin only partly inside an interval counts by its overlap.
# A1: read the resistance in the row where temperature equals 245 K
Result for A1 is 34.74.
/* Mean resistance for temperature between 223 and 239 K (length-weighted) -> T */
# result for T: 33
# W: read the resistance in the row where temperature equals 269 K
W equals 39.32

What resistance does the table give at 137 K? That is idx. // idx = 39.89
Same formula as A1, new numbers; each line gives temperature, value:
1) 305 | 38.8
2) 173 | 31.43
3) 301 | 42.25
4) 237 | 28.61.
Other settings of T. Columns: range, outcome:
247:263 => 37.5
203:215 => 39.1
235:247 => 32.1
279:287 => 42.5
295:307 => 40.9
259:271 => 38.6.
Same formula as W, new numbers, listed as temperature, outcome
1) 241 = 33.03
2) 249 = 35.39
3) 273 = 36.65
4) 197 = 38.4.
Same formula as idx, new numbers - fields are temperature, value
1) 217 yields 41.07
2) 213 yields 40.66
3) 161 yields 36.91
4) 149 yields 40.21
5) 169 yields 26.92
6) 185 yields 36.11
